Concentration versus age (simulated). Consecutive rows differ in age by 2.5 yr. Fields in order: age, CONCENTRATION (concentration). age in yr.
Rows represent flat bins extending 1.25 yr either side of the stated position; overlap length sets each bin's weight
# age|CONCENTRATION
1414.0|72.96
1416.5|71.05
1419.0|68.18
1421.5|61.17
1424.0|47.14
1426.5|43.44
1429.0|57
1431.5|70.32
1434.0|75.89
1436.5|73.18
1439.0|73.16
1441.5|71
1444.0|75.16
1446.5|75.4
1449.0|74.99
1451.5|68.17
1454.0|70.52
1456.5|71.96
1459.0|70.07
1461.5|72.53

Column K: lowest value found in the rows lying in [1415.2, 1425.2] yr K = 47.14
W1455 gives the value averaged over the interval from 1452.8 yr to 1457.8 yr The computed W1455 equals 71.2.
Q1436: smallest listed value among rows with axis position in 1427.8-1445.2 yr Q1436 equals 57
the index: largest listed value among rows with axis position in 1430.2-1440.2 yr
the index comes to 75.89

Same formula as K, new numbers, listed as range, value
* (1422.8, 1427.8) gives 43.44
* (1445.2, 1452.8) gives 68.17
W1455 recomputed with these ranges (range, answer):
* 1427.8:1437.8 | 69.2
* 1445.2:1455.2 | 72.3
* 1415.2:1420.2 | 69.7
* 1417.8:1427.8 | 54.9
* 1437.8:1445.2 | 73.1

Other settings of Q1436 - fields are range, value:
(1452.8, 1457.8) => 70.52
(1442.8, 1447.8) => 75.16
